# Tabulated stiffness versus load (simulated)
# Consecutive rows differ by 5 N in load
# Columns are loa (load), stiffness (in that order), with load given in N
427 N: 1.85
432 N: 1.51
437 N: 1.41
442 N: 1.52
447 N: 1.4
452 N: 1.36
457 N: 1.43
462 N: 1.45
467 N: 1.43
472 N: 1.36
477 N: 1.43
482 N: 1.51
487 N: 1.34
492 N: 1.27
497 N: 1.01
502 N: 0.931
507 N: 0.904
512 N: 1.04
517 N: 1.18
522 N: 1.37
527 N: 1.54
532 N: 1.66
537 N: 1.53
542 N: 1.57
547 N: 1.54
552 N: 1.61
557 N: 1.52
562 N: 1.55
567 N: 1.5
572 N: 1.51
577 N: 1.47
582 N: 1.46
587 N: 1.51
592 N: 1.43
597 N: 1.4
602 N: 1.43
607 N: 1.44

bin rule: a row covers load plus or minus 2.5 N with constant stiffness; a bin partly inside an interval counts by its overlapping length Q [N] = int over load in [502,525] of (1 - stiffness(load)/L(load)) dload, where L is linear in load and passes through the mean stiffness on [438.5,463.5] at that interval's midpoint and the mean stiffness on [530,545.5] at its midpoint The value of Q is 6.4 N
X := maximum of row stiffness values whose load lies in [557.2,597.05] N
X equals 1.55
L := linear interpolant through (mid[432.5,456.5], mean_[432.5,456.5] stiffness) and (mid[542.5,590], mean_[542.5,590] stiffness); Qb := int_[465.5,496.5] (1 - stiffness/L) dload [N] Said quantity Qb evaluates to 2.0 N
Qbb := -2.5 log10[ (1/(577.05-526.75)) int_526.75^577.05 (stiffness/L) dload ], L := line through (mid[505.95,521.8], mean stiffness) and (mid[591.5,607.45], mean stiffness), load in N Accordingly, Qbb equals -0.24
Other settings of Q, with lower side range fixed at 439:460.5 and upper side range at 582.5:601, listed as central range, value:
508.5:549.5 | 0.6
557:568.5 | -0.7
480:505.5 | 4.3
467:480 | 0.2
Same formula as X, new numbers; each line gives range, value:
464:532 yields 1.66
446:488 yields 1.51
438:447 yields 1.52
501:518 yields 1.18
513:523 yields 1.37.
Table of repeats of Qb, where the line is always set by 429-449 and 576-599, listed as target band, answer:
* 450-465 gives 0.55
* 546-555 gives -0.74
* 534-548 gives -0.88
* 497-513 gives 5.52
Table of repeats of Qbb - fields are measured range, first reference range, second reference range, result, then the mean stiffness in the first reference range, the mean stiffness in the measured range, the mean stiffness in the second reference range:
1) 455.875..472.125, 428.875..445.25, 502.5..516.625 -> -0.09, 1.49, 1.42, 0.997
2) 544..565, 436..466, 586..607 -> -0.09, 1.43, 1.55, 1.44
